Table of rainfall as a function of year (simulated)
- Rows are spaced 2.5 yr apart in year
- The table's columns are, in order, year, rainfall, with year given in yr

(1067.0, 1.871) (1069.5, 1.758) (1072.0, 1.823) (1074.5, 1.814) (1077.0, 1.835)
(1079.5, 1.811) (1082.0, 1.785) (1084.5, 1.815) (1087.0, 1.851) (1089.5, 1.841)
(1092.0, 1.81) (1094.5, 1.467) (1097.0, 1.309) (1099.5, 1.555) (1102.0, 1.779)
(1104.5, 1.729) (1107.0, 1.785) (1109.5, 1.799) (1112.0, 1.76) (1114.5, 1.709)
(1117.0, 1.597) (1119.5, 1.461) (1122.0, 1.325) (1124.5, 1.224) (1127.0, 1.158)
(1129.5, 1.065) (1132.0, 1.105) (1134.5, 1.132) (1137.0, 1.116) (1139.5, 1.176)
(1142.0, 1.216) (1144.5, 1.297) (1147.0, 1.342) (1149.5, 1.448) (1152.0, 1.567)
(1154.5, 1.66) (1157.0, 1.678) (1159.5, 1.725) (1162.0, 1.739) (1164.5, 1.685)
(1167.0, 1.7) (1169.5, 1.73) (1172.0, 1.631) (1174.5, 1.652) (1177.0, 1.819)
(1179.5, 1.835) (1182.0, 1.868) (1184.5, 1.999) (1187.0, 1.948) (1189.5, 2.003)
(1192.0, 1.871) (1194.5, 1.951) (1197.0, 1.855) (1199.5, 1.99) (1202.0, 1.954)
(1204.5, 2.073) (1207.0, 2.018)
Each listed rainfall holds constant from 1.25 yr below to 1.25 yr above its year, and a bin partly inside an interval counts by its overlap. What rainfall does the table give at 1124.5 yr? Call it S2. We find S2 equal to 1.224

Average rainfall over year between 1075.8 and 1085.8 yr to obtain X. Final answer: 1.81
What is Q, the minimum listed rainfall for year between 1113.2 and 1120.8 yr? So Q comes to 1.461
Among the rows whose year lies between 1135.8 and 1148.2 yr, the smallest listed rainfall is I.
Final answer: 1.116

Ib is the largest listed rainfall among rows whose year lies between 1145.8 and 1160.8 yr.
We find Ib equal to 1.725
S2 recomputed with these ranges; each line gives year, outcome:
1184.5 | 1.999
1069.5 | 1.758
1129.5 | 1.065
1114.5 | 1.709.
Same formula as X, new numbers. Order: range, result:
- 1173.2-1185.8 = 1.83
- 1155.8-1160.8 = 1.7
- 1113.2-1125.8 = 1.46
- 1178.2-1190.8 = 1.93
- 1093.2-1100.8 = 1.45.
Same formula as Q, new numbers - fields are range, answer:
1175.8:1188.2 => 1.819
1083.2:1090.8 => 1.815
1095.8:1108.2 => 1.309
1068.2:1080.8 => 1.758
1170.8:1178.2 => 1.631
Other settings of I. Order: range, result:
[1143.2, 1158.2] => 1.297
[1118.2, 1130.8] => 1.065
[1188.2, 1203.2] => 1.855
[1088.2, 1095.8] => 1.467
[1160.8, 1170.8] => 1.685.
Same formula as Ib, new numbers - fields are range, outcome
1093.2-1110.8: 1.799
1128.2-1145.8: 1.297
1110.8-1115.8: 1.76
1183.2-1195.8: 2.003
